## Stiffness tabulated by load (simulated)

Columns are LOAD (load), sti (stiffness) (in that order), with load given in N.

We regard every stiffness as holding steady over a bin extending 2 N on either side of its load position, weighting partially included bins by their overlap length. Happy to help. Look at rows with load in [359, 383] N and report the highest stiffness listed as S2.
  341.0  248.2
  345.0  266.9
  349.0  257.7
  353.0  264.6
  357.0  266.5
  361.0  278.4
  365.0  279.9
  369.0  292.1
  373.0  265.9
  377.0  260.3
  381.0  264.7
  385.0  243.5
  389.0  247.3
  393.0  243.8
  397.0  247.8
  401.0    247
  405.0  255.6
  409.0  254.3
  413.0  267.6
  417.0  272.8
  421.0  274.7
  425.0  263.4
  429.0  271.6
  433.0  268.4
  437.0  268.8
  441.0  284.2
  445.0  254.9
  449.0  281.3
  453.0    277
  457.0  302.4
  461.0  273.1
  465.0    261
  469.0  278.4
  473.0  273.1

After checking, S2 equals 292.1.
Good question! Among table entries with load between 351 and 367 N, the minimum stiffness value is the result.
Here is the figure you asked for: 264.6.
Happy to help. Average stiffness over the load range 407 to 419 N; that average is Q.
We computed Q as 265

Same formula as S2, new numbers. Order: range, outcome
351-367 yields 279.9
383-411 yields 255.6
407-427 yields 274.7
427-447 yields 284.2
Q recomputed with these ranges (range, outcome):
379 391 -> 252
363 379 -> 275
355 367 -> 275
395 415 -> 254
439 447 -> 270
